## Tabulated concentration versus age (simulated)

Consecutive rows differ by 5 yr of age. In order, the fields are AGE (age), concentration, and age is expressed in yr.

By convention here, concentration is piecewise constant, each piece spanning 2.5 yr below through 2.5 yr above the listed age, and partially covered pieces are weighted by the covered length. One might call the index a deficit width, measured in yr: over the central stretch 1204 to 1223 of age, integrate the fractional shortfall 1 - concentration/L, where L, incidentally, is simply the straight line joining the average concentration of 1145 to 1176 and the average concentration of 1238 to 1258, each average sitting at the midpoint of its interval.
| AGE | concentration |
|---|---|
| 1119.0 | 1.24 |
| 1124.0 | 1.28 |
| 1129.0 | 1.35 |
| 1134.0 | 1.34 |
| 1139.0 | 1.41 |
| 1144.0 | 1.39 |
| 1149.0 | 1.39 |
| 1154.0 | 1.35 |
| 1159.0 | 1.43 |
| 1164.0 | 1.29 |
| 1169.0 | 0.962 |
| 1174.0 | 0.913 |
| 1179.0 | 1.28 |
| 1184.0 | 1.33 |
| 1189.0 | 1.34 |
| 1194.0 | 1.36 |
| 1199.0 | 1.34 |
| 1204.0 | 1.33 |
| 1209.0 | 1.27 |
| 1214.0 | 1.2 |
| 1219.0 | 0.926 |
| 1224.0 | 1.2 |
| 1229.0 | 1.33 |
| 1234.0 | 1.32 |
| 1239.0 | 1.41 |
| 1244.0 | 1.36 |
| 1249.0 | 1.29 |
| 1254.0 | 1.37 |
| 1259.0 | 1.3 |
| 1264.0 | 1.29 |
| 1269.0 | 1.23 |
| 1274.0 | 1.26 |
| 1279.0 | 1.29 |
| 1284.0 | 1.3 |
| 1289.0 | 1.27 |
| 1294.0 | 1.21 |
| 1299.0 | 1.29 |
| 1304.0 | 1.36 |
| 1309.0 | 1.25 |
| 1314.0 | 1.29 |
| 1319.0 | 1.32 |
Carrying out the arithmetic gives 2.0 yr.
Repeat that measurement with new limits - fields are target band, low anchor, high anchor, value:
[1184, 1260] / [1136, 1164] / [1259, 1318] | 2.2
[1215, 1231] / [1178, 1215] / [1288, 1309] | 1.9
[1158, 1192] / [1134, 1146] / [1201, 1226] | 2.1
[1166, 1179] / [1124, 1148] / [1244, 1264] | 3.2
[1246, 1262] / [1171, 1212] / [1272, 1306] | -0.6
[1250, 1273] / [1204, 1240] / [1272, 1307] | -0.6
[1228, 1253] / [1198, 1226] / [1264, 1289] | -2.2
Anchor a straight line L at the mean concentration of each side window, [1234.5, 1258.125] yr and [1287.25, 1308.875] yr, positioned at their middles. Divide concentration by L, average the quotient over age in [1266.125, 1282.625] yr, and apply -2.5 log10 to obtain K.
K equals 0.04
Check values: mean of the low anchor 1.35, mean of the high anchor 1.28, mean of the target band 1.26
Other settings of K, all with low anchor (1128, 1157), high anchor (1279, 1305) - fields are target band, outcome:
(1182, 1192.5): 0.007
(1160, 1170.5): 0.150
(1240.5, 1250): -0.023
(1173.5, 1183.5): 0.147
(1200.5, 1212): 0.029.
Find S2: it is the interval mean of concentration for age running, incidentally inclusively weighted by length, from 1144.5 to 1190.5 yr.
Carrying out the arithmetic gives 1.26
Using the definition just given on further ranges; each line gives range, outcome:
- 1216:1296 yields 1.27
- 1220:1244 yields 1.3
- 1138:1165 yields 1.38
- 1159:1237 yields 1.23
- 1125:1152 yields 1.37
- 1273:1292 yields 1.28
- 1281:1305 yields 1.28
